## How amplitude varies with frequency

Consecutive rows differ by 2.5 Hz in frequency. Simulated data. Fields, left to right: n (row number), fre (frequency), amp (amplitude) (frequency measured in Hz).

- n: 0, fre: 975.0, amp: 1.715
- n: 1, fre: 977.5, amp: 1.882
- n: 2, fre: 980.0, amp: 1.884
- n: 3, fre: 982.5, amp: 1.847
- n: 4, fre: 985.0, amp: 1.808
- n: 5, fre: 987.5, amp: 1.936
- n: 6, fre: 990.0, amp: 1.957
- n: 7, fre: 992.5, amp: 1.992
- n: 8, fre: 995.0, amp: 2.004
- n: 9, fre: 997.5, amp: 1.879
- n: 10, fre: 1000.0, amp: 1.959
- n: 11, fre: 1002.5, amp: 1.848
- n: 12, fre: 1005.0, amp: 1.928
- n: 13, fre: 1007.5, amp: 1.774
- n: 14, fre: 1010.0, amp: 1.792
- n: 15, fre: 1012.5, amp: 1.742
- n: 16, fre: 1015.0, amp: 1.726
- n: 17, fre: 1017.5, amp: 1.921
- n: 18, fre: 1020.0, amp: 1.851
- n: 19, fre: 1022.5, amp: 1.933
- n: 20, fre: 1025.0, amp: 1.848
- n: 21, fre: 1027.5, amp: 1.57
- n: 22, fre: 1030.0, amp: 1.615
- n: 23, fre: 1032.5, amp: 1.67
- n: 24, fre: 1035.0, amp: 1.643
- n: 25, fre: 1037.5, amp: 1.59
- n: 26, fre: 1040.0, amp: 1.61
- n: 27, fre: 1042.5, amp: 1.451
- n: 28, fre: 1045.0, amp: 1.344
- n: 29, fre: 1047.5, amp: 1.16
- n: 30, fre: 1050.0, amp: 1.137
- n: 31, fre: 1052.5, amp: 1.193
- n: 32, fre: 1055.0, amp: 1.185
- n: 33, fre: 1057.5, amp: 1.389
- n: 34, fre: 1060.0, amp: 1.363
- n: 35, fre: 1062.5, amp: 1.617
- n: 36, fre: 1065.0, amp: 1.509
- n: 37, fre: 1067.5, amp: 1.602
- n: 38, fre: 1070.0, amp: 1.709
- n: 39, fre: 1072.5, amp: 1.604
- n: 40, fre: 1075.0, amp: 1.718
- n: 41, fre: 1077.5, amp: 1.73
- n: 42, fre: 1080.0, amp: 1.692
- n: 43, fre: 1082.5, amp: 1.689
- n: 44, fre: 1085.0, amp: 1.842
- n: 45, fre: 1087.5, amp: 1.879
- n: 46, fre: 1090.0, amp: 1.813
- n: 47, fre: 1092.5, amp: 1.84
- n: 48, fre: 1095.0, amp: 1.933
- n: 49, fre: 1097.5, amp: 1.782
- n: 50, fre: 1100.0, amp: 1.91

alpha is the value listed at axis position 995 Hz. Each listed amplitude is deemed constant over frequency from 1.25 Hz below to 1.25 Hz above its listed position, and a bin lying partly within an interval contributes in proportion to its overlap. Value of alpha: 2.004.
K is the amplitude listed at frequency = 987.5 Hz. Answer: 1.936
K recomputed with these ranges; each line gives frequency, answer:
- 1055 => 1.185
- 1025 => 1.848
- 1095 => 1.933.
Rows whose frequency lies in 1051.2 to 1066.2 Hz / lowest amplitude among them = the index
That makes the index 1.185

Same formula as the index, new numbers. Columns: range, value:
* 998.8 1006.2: 1.848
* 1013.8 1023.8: 1.726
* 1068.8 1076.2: 1.604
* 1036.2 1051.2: 1.137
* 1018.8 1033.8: 1.57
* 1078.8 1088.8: 1.689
